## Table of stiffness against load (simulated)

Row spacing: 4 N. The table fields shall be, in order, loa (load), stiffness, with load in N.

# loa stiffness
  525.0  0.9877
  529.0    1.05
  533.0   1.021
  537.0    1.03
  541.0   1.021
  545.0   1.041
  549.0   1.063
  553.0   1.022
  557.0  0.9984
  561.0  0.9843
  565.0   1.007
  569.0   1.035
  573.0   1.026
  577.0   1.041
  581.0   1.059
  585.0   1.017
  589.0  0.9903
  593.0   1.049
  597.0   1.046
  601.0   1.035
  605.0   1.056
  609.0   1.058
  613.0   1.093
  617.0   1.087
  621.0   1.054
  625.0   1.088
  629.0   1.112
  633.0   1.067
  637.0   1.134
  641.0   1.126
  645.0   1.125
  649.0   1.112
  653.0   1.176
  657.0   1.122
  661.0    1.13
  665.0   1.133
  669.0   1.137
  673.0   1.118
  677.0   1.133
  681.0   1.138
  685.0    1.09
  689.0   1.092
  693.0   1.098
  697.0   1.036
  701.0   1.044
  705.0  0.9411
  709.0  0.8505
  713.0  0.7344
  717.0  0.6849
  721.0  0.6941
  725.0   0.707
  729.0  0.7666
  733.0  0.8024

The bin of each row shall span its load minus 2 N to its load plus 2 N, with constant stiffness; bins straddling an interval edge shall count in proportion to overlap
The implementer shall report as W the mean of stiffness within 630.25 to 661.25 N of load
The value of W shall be 1.12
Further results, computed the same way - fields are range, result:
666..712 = 1.06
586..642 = 1.07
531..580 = 1.02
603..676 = 1.11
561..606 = 1.03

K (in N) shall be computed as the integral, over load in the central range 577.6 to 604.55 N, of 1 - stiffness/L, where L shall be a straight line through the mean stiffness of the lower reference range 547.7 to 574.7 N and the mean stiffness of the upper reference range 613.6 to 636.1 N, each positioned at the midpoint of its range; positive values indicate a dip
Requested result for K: 0.38 N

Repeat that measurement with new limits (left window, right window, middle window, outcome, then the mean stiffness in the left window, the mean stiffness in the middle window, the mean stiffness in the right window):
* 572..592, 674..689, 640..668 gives -1.0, 1.03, 1.13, 1.12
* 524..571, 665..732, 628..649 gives -2.8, 1.02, 1.11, 0.957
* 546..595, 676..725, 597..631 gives -2.5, 1.02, 1.07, 0.947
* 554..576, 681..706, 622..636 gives -0.7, 1.01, 1.09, 1.06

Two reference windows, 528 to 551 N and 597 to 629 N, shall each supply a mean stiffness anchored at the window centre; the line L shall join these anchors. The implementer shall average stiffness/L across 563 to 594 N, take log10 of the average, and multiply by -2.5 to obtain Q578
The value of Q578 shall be 0.028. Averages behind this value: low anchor 1.04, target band 1.03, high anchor 1.07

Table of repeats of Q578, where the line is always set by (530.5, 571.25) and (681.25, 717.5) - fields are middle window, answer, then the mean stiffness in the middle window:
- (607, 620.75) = -0.08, 1.08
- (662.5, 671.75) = -0.15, 1.13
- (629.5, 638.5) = -0.11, 1.1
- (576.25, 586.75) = -0.03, 1.04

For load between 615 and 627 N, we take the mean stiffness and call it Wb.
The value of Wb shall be 1.08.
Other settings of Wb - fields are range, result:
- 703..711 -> 0.896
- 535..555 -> 1.04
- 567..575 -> 1.03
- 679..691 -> 1.11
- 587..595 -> 1.02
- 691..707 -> 1.03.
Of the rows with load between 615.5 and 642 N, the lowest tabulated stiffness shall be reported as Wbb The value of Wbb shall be 1.054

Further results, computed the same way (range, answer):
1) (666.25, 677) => 1.118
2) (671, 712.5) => 0.8505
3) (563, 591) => 0.9903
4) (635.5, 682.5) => 1.112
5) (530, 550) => 1.021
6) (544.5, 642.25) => 0.9843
